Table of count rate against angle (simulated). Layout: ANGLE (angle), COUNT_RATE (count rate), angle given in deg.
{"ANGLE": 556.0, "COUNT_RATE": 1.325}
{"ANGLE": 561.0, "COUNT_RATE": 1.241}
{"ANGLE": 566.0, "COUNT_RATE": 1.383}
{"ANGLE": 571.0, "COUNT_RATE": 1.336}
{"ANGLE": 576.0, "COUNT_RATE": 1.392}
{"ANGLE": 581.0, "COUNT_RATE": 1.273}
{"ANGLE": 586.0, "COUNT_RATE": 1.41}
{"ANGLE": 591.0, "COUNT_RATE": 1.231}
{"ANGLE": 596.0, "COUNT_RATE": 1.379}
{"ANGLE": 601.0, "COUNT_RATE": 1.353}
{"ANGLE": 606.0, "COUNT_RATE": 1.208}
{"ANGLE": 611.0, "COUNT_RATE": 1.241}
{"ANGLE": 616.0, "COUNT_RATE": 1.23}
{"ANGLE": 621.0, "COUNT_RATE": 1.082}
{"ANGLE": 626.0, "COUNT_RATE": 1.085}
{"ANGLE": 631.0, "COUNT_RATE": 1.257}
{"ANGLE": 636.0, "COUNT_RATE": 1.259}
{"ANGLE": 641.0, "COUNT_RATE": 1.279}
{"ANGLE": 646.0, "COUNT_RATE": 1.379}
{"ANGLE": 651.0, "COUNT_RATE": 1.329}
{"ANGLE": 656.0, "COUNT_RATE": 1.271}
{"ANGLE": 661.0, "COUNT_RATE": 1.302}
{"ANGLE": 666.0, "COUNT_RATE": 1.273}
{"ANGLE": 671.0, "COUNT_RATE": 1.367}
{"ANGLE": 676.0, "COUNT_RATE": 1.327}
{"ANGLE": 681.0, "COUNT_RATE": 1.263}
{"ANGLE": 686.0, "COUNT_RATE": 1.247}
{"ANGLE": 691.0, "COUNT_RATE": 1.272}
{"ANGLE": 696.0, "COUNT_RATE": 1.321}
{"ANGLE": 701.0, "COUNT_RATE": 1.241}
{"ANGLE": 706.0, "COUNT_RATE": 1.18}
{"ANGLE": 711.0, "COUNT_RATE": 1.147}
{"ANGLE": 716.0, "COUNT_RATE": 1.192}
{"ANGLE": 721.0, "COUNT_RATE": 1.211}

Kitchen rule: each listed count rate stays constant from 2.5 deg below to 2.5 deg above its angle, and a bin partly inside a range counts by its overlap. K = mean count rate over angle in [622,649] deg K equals 1.24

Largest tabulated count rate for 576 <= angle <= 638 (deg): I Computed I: 1.41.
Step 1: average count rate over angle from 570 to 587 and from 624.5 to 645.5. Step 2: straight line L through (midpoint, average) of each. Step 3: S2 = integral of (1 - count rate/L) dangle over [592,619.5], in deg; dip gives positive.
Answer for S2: 0.5 deg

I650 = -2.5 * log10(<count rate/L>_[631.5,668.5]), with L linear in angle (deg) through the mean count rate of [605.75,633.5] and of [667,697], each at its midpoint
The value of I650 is -0.051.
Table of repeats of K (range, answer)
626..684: 1.29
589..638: 1.23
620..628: 1.08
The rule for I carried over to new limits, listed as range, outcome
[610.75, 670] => 1.379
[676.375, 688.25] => 1.263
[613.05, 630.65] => 1.23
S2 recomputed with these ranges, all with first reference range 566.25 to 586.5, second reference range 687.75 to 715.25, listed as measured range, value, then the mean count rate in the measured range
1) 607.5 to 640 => 2.69 deg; 1.2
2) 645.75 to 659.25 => -0.41 deg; 1.32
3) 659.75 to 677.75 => -0.80 deg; 1.32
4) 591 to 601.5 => -0.04 deg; 1.34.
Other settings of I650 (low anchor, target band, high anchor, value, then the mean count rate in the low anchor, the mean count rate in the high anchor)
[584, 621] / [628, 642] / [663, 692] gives 0.02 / 1.28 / 1.29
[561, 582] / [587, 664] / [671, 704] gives 0.04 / 1.34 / 1.28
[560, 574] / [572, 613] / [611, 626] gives -0.06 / 1.33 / 1.16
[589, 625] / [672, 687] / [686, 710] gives -0.04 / 1.24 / 1.25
